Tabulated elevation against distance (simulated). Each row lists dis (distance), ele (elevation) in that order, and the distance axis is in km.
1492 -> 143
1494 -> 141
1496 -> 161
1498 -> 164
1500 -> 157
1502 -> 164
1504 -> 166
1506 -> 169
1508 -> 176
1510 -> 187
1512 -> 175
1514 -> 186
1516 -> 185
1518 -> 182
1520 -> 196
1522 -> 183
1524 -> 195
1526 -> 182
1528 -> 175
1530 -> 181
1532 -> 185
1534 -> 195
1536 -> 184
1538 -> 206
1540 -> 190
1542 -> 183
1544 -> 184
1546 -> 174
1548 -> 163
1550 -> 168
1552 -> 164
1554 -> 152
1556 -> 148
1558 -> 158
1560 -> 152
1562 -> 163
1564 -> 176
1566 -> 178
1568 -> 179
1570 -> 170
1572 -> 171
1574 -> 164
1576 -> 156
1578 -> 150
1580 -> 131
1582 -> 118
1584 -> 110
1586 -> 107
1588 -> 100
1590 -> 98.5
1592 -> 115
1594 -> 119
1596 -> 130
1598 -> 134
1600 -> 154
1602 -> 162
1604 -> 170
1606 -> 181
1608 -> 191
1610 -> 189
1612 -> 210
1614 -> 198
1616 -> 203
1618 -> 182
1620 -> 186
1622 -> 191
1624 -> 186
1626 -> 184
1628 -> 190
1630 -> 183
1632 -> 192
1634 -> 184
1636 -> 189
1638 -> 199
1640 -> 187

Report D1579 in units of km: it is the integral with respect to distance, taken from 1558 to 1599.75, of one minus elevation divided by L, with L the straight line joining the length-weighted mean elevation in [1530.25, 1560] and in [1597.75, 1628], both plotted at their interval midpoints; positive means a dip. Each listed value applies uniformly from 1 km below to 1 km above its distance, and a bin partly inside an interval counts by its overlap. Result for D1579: 8.6 km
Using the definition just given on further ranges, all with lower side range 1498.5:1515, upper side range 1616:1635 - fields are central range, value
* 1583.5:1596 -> 5.0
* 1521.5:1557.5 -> -0.4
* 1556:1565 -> 0.9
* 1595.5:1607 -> 1.7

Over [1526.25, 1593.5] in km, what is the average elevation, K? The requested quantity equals 159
